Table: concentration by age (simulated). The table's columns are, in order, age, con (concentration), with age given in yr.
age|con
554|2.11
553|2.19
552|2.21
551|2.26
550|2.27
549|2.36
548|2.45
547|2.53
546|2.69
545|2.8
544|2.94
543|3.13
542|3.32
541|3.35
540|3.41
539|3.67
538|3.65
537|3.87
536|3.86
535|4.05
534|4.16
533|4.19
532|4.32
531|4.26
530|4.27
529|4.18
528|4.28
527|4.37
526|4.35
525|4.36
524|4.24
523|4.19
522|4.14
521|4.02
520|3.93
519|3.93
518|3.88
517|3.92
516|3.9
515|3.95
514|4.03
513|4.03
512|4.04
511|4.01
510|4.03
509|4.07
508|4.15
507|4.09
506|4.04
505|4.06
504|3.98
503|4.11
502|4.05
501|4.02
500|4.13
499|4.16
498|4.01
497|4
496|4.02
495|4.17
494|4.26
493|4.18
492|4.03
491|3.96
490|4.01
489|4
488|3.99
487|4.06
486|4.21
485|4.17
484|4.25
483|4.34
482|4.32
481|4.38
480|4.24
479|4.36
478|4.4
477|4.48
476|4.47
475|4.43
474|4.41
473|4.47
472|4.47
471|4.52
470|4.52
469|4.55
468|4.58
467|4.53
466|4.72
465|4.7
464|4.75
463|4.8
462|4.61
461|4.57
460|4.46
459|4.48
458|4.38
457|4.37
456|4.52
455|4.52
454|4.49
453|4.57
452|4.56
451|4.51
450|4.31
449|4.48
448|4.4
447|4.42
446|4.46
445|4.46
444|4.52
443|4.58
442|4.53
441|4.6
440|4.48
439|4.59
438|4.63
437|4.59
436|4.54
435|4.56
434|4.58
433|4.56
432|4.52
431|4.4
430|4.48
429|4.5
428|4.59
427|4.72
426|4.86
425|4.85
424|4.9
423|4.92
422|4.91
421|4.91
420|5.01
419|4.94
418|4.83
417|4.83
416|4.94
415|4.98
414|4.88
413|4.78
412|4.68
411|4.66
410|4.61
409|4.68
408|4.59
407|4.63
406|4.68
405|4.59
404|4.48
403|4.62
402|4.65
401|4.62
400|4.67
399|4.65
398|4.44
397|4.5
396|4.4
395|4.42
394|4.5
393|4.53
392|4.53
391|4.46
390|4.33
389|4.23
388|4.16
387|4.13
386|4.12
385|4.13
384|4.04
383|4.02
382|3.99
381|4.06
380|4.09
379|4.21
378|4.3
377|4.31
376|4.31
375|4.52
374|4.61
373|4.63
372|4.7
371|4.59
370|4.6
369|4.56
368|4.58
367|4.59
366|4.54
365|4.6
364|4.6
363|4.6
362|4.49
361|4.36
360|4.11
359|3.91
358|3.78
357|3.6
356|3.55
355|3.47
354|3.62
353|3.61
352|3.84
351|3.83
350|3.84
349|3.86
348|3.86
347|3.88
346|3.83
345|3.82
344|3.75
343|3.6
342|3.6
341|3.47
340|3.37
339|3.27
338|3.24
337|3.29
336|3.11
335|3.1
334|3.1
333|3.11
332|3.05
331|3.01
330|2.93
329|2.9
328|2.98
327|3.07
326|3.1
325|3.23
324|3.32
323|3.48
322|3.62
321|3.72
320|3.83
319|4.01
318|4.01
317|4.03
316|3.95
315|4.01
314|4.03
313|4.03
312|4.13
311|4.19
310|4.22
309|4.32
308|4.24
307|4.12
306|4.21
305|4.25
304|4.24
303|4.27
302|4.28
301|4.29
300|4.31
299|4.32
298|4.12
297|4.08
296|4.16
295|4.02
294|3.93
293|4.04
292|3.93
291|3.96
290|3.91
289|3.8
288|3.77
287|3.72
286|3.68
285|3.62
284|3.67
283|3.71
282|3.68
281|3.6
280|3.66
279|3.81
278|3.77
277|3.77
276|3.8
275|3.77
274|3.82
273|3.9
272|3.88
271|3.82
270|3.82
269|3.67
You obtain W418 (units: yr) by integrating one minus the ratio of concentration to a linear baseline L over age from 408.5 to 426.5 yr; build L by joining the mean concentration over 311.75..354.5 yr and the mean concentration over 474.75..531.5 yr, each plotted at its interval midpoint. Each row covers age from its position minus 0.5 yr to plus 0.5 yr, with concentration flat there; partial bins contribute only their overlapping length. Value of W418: -4.7 yr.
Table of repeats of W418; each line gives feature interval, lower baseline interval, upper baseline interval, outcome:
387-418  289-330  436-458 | -1.99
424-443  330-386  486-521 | -2.91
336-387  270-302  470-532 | -0.63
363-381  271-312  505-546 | -2.40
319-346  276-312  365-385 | 5.45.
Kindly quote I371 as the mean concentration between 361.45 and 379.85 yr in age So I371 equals 4.51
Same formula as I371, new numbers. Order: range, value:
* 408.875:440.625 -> 4.72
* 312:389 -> 3.86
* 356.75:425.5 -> 4.51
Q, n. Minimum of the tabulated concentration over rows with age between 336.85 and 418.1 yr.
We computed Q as 3.24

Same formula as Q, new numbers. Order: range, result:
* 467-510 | 3.96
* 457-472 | 4.37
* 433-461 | 4.31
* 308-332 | 2.9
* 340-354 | 3.37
